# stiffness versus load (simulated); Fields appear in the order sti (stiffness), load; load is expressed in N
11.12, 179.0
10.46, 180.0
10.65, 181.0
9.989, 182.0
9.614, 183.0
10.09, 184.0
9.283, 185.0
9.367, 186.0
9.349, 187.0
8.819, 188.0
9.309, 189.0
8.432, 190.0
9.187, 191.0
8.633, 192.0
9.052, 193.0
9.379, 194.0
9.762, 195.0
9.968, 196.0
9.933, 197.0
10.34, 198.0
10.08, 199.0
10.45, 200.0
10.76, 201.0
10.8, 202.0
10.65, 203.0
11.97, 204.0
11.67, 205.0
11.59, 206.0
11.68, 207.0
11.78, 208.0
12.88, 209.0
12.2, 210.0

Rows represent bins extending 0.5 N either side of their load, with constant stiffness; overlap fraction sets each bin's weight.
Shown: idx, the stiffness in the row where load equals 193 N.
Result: 9.052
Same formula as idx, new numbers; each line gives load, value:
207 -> 11.68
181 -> 10.65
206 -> 11.59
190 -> 8.432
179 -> 11.12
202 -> 10.8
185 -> 9.283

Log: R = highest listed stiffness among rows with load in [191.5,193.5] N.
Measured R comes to 9.052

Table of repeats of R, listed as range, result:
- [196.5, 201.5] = 10.76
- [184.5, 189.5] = 9.367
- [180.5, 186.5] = 10.65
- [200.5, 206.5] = 11.97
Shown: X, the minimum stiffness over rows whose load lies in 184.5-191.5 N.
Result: 8.432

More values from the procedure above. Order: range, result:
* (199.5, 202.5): 10.45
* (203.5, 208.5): 11.59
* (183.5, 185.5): 9.283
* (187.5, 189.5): 8.819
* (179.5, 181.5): 10.46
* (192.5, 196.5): 9.052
